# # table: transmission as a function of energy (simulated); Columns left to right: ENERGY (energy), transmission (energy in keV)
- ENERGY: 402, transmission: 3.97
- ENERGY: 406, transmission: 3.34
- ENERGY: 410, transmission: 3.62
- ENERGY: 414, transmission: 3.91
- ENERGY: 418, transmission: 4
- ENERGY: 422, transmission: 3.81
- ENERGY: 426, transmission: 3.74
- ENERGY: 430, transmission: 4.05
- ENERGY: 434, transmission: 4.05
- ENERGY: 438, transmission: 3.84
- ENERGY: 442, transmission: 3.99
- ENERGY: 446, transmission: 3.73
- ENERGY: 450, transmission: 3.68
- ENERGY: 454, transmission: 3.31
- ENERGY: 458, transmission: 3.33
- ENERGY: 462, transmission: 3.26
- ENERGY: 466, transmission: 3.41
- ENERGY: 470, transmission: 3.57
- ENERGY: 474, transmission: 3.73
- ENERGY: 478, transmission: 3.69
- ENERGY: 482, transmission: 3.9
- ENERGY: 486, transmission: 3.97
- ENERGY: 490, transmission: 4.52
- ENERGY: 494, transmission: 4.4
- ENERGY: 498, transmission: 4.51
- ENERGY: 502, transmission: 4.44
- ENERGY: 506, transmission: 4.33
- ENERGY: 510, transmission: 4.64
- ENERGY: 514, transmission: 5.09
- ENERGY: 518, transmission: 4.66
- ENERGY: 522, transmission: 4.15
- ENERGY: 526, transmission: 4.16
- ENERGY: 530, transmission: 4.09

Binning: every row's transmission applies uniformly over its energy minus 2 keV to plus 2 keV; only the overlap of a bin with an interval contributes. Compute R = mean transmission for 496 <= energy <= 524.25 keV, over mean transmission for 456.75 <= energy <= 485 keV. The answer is 1.3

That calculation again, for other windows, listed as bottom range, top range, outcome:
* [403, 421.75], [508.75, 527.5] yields 1.22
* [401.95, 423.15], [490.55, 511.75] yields 1.19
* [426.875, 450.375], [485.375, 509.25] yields 1.13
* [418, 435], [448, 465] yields 0.87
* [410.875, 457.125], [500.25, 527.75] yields 1.18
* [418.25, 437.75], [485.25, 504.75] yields 1.12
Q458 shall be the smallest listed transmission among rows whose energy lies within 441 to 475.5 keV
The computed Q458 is 3.26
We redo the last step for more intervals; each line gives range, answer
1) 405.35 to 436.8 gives 3.34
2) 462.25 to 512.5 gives 3.41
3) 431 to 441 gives 3.84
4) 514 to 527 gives 4.15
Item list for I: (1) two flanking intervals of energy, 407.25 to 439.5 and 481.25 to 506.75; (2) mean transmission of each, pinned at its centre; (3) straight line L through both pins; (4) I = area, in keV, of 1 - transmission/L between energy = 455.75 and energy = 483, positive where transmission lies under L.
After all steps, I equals 4.1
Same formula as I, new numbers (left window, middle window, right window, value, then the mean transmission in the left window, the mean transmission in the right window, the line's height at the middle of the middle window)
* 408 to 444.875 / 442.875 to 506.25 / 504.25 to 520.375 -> 7.1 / 3.89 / 4.67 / 4.33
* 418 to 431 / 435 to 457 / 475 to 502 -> 1.5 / 3.87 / 4.17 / 3.97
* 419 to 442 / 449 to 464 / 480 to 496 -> 2.5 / 3.91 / 4.2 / 4.04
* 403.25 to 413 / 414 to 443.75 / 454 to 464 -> -4.1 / 3.56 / 3.3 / 3.45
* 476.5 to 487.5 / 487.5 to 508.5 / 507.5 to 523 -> -1.0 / 3.86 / 4.66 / 4.24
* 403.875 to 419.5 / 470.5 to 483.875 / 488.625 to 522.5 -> 1.7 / 3.71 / 4.54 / 4.29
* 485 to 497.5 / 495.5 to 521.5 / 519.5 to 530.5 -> -2.0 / 4.35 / 4.16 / 4.25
